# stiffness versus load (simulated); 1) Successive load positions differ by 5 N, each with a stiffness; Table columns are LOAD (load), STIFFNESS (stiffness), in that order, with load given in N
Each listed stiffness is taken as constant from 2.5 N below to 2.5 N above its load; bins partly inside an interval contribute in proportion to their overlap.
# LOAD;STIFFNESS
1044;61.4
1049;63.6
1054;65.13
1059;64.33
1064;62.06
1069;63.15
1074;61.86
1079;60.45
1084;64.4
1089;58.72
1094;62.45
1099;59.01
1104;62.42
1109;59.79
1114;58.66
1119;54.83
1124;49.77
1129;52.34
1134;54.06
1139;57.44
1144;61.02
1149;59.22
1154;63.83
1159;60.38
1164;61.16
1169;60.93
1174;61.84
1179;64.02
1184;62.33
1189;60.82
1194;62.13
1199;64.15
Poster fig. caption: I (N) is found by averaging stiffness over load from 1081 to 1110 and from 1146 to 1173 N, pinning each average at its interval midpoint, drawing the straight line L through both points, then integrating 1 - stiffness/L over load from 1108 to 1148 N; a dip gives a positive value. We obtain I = 3.4 N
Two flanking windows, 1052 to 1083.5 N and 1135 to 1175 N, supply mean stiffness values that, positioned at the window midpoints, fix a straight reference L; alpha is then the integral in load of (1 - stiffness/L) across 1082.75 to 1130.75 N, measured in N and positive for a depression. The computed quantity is 2.8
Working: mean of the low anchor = 62.9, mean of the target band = 58.2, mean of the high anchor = 60.4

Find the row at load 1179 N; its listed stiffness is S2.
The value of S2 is 64.02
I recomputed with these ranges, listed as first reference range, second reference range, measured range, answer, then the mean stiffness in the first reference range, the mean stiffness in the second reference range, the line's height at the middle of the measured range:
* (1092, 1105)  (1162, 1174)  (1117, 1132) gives 2.17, 61.1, 61.2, 61.2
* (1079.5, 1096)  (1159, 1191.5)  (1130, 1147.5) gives 1.29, 61.7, 61.7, 61.7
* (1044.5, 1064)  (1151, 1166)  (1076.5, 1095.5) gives 0.51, 63.8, 61.7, 63.1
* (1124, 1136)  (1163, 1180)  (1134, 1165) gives -1.69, 52.4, 61.9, 56.9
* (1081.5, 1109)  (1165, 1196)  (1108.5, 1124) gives 1.32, 61.3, 62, 61.4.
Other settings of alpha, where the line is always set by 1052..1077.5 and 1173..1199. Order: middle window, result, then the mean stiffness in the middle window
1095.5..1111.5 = 0.6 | 60.5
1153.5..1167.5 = 0.3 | 61.4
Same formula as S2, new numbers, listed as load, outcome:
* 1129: 52.34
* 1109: 59.79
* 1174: 61.84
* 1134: 54.06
